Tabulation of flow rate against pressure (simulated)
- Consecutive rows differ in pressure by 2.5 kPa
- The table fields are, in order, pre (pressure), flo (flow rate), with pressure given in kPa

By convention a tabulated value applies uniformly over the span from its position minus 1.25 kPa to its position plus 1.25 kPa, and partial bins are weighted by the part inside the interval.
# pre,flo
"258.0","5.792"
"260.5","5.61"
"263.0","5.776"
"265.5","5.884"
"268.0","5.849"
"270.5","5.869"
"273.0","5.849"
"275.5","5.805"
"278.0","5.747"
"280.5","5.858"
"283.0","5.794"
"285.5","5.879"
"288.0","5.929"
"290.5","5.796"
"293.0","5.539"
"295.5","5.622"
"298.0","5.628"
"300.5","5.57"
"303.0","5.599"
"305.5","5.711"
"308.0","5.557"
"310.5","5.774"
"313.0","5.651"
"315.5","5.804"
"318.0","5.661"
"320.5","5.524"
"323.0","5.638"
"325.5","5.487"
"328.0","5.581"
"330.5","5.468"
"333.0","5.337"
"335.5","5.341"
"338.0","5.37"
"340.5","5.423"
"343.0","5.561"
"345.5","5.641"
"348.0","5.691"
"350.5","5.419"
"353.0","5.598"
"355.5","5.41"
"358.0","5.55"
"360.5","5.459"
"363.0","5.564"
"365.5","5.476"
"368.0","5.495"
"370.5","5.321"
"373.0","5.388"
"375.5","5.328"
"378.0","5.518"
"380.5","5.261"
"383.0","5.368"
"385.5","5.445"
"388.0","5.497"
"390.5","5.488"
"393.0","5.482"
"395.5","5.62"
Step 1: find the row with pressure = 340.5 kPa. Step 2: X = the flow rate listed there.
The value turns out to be 5.423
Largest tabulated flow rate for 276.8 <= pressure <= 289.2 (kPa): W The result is 5.929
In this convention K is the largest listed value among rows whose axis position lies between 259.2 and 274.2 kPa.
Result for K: 5.884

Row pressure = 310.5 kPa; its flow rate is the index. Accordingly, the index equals 5.774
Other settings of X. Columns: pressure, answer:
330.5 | 5.468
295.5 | 5.622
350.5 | 5.419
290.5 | 5.796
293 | 5.539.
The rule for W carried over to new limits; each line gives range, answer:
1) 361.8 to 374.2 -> 5.564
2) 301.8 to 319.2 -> 5.804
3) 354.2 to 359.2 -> 5.55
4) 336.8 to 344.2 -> 5.561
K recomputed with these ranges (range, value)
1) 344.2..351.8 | 5.691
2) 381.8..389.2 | 5.497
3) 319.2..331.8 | 5.638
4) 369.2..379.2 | 5.518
